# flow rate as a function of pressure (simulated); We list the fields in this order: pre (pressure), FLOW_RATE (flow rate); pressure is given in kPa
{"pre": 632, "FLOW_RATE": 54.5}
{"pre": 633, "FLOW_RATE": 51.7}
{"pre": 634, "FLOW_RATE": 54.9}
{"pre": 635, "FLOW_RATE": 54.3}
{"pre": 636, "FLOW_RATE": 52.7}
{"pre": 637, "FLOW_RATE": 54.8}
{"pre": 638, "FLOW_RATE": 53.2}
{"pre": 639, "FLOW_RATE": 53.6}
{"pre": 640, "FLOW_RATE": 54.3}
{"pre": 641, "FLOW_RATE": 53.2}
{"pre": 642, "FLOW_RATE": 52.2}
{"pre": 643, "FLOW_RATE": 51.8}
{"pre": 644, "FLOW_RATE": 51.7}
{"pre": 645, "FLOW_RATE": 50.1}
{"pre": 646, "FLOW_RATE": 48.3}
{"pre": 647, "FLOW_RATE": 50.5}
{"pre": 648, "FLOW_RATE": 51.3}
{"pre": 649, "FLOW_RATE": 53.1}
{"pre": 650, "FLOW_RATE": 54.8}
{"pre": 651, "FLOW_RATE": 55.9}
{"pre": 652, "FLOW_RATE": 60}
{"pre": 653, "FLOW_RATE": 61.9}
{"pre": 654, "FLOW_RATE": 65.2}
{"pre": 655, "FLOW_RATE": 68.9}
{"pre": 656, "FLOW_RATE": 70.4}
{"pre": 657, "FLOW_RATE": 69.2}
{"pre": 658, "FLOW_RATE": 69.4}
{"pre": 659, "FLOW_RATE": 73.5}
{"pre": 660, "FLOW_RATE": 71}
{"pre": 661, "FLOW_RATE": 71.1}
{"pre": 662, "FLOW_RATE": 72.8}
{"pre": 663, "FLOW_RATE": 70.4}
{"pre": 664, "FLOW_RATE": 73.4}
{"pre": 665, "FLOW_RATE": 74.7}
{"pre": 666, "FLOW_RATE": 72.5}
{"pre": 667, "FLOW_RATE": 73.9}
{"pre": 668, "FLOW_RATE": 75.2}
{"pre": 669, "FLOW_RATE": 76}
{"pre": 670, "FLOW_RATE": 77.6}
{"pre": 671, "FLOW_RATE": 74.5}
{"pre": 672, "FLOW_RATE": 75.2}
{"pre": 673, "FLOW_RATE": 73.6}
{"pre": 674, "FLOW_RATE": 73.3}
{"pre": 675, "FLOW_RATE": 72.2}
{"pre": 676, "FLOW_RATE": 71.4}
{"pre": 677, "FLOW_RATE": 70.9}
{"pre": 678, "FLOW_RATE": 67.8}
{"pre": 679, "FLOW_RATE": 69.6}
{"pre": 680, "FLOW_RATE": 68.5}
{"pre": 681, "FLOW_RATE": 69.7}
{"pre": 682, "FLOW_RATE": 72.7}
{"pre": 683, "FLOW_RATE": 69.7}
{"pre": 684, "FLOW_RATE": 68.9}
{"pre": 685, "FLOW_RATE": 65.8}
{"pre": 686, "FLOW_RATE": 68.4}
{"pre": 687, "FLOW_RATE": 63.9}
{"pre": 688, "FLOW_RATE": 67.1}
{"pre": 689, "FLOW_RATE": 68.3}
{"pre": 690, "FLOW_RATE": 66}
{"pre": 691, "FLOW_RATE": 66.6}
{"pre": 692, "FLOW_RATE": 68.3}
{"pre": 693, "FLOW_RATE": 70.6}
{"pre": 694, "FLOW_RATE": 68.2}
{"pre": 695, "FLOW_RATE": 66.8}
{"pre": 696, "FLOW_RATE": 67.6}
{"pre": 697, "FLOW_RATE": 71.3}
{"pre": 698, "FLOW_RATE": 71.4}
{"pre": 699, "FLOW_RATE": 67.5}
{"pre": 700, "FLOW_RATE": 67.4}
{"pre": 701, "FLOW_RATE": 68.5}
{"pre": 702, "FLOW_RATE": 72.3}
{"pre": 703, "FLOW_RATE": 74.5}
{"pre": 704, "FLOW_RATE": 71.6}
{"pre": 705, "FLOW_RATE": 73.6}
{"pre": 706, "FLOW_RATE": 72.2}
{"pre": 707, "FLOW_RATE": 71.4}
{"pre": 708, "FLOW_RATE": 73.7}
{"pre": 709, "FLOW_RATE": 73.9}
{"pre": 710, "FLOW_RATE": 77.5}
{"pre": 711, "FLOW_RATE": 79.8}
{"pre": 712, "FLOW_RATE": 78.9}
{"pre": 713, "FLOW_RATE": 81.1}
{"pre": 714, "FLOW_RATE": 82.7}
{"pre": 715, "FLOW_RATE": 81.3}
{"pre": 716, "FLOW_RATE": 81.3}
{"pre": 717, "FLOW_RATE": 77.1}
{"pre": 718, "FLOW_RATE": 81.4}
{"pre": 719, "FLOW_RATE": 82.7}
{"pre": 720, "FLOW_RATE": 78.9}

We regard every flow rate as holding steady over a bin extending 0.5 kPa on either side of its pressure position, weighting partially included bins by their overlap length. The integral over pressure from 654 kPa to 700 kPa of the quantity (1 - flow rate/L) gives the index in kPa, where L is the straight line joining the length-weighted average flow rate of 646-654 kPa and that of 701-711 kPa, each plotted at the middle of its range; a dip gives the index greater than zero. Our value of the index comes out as -4.8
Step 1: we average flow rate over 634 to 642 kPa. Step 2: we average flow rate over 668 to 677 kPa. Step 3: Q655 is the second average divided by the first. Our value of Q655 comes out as 1.38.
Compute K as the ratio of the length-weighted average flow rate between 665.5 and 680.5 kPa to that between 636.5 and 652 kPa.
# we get 1.38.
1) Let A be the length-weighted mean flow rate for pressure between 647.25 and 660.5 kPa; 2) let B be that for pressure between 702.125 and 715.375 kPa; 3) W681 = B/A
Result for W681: 1.2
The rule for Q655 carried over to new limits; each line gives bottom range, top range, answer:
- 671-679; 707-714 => 1.07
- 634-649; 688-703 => 1.31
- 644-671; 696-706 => 1.08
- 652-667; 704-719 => 1.11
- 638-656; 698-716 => 1.35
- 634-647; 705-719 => 1.48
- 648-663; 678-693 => 1.05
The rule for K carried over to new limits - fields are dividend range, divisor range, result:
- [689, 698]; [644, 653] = 1.28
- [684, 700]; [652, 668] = 0.96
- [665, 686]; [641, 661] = 1.21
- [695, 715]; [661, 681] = 1.01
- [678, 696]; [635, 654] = 1.27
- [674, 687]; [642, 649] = 1.37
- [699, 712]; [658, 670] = 1.00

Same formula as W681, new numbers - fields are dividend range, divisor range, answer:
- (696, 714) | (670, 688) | 1.04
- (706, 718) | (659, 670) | 1.06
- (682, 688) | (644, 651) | 1.31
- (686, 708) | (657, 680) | 0.96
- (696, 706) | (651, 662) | 1.05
